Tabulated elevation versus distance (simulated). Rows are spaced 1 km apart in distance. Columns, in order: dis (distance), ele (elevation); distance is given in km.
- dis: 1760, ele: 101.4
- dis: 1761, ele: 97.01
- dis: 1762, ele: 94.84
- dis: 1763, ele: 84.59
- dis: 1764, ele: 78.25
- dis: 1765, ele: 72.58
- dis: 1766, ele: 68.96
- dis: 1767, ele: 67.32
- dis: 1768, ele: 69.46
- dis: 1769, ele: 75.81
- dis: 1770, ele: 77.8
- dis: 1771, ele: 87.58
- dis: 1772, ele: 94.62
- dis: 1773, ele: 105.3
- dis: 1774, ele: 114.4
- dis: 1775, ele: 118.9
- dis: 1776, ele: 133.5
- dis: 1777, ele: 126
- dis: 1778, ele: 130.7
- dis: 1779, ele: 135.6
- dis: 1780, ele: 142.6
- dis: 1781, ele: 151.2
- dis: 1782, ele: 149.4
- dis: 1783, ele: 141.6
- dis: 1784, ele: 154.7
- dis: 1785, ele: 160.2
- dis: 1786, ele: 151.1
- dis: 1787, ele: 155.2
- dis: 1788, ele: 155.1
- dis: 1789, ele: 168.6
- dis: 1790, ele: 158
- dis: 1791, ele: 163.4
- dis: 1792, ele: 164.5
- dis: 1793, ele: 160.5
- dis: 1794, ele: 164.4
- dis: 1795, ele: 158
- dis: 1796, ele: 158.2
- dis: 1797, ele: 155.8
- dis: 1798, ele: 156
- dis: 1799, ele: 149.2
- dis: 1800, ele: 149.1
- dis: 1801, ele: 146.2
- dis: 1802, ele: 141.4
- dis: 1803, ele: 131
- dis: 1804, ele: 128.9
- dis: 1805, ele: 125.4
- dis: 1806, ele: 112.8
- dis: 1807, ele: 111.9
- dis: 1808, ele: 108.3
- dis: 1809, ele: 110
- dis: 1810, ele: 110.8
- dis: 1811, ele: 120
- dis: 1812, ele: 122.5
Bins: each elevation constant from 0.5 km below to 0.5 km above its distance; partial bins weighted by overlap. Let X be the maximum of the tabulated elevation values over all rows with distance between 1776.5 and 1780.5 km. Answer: 142.6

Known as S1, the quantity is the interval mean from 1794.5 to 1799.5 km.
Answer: 155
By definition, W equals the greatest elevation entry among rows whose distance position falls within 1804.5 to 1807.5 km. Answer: 125.4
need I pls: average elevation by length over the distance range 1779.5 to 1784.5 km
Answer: 148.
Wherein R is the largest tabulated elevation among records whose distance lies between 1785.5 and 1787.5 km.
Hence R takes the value 155.2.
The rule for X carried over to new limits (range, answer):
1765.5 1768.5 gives 69.46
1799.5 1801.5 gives 149.1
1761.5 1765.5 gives 94.84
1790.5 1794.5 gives 164.5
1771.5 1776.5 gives 133.5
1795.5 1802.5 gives 158.2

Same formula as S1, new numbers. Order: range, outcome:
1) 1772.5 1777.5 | 120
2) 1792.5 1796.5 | 160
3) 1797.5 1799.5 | 153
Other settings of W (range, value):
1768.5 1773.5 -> 105.3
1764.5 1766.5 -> 72.58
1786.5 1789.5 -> 168.6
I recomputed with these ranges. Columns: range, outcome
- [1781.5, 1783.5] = 146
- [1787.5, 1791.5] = 161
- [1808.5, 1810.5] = 110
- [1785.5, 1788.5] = 154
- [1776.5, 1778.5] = 128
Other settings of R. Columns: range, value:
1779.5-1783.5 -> 151.2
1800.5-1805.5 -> 146.2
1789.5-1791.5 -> 163.4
